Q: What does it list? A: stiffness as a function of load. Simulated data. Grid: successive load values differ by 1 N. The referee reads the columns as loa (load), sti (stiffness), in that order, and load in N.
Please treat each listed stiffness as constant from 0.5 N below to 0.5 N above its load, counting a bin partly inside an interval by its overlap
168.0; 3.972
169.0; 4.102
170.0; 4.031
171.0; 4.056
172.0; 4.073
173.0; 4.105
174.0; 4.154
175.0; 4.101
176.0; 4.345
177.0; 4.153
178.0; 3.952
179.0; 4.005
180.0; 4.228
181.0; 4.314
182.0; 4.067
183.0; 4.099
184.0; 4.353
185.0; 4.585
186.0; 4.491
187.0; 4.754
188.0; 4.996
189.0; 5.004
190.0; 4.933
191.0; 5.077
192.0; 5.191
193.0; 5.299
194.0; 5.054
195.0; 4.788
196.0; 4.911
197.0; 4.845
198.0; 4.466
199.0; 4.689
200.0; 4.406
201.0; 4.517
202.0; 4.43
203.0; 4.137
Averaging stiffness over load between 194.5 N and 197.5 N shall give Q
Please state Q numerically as 4.85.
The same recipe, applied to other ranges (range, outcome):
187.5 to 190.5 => 4.98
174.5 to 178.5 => 4.14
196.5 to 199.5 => 4.67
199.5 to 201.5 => 4.46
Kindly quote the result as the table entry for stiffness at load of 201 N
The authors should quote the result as 4.517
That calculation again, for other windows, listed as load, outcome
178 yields 3.952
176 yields 4.345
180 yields 4.228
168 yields 3.972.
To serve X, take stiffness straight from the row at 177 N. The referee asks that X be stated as 4.153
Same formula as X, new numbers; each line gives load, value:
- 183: 4.099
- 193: 5.299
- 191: 5.077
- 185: 4.585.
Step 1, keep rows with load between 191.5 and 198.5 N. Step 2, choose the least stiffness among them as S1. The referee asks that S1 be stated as 4.466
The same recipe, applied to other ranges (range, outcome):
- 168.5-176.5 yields 4.031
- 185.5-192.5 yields 4.491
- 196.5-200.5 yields 4.406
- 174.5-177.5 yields 4.101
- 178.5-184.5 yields 4.005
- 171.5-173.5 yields 4.073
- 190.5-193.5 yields 5.077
